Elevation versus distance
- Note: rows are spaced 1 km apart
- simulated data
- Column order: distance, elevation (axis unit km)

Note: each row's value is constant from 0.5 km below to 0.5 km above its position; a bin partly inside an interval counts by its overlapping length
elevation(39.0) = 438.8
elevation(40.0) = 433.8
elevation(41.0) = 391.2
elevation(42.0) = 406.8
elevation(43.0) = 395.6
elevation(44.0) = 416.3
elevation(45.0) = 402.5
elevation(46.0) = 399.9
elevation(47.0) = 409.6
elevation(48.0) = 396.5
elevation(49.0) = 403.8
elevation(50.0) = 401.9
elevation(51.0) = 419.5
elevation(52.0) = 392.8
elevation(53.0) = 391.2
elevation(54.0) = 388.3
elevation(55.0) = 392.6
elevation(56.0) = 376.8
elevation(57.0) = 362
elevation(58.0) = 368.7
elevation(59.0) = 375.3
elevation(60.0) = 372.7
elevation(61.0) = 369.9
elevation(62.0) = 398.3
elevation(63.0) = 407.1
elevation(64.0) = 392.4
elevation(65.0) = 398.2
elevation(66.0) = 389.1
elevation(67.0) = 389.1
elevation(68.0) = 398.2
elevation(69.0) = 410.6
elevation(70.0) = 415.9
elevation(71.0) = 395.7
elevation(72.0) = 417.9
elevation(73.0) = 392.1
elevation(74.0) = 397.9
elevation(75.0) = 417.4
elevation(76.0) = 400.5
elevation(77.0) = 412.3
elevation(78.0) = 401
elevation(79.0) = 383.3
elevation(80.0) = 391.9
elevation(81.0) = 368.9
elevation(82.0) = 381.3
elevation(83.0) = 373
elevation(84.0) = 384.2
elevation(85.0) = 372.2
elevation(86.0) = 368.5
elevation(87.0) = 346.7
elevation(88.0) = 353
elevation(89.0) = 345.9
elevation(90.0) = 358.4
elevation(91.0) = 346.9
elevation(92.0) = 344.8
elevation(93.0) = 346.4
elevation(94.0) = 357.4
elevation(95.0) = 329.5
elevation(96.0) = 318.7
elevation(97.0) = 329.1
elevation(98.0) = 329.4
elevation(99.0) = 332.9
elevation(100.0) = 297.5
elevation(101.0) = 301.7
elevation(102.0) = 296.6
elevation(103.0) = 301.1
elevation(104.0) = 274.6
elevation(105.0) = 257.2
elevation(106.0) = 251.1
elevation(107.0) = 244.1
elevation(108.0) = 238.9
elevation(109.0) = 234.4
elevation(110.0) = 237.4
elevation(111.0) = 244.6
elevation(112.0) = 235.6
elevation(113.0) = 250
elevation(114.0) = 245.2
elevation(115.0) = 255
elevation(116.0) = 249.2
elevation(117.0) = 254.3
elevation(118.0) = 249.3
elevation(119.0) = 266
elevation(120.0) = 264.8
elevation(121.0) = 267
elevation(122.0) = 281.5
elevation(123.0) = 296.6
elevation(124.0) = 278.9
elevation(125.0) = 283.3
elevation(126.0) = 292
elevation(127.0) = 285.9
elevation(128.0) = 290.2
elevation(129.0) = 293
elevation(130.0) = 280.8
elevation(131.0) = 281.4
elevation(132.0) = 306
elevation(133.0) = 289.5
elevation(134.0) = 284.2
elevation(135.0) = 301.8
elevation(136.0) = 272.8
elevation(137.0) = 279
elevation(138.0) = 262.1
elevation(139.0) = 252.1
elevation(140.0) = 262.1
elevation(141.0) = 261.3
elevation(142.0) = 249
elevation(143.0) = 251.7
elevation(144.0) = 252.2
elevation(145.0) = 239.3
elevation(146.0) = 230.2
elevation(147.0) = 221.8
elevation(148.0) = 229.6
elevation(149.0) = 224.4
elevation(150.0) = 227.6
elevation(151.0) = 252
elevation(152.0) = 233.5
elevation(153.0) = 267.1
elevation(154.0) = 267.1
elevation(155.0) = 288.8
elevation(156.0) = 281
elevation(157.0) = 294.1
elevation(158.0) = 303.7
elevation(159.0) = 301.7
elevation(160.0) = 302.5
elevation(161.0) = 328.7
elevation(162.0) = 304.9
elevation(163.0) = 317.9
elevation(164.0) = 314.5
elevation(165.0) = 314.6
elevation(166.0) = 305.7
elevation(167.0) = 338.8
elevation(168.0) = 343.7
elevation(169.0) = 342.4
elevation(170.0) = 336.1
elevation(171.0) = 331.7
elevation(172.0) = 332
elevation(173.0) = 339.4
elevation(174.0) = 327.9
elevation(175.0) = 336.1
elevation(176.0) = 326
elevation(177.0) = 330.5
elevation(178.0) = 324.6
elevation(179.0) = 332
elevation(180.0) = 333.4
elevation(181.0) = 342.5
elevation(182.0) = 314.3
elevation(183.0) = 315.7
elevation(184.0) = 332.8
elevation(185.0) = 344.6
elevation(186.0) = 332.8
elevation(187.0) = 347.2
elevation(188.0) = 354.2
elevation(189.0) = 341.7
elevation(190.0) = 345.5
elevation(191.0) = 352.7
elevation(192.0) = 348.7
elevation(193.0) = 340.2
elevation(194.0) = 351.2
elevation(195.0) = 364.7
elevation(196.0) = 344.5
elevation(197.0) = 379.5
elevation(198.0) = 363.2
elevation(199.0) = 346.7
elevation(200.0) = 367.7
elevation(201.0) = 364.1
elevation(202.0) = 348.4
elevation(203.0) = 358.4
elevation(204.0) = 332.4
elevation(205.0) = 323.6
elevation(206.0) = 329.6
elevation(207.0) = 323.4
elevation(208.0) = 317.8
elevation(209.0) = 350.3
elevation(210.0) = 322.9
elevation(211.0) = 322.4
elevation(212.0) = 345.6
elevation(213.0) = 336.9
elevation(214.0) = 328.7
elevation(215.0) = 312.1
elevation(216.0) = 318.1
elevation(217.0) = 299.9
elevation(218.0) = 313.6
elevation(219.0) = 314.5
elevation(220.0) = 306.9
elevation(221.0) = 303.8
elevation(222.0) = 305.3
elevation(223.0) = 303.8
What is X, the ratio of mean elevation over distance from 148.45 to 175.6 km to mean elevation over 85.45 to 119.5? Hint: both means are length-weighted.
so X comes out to 1.03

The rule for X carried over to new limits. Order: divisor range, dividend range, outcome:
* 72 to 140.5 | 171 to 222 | 1.08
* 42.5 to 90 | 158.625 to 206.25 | 0.86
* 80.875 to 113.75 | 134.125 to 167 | 0.87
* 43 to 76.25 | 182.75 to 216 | 0.86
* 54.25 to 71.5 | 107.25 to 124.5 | 0.66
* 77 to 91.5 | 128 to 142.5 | 0.75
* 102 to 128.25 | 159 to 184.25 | 1.24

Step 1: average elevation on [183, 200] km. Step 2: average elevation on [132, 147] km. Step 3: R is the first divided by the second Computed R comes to 1.32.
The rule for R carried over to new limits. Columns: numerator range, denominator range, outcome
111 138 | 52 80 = 0.70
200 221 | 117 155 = 1.24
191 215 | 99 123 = 1.31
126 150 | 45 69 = 0.68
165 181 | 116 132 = 1.19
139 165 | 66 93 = 0.70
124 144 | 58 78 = 0.70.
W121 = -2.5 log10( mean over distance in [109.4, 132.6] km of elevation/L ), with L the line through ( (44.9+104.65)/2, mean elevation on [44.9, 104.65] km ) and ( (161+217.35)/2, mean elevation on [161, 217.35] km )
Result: 0.31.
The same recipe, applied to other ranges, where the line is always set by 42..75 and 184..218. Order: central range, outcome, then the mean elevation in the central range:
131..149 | 0.36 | 261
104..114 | 0.46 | 245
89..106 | 0.19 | 319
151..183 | 0.13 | 314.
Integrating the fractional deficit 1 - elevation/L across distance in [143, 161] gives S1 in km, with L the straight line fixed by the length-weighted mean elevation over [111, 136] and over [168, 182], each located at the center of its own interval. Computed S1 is 2.7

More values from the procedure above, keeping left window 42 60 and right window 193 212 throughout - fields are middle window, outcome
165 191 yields 1.4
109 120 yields 3.7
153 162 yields 1.6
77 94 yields 0.7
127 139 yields 2.7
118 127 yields 2.3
